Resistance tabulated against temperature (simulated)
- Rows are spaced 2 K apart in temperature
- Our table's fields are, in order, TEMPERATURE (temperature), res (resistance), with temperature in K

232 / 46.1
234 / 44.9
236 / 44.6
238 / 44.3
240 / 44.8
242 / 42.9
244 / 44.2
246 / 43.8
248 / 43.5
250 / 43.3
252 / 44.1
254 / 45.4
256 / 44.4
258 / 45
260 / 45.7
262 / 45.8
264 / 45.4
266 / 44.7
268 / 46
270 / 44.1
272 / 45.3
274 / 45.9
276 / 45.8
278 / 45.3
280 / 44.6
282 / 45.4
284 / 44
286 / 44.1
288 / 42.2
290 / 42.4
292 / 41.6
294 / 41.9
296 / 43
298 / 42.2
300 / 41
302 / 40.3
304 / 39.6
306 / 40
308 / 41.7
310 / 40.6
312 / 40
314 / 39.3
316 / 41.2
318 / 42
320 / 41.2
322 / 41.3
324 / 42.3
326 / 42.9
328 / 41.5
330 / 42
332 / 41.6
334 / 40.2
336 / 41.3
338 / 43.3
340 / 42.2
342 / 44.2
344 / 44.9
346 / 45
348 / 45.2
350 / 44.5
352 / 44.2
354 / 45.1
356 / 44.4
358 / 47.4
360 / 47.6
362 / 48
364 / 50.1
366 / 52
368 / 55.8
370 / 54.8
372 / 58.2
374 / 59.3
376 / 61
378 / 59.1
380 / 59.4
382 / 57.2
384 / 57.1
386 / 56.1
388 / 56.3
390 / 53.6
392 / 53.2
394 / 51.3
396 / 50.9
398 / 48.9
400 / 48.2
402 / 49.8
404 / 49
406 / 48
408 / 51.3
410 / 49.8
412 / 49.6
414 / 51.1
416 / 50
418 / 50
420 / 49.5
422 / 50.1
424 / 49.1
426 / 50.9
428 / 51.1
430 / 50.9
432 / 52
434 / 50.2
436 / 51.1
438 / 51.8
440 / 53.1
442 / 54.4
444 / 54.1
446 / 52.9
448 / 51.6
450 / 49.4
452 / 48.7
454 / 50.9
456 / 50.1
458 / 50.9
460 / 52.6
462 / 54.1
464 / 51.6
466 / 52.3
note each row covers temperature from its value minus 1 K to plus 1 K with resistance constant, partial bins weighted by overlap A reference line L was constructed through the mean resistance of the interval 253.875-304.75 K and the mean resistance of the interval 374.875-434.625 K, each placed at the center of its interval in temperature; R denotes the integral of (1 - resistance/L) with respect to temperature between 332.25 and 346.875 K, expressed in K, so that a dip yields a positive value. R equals 1.51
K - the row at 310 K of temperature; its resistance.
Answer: 40.6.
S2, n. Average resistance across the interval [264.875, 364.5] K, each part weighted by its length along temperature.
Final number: 43.3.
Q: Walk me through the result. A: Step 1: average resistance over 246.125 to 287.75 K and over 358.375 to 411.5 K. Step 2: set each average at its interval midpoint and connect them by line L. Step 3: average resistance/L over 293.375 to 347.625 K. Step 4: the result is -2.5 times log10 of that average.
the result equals 0.16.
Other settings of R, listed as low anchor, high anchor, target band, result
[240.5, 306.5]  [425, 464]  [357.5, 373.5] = -1.4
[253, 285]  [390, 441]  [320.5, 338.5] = 2.1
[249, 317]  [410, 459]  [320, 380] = -0.7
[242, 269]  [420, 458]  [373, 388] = -2.8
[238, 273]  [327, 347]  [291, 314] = 1.3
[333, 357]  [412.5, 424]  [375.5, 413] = -4.1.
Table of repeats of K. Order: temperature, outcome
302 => 40.3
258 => 45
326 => 42.9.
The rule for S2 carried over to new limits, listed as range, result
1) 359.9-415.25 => 53.2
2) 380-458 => 51.5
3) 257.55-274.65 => 45.3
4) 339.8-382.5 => 50.5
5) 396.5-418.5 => 49.6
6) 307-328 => 41.3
